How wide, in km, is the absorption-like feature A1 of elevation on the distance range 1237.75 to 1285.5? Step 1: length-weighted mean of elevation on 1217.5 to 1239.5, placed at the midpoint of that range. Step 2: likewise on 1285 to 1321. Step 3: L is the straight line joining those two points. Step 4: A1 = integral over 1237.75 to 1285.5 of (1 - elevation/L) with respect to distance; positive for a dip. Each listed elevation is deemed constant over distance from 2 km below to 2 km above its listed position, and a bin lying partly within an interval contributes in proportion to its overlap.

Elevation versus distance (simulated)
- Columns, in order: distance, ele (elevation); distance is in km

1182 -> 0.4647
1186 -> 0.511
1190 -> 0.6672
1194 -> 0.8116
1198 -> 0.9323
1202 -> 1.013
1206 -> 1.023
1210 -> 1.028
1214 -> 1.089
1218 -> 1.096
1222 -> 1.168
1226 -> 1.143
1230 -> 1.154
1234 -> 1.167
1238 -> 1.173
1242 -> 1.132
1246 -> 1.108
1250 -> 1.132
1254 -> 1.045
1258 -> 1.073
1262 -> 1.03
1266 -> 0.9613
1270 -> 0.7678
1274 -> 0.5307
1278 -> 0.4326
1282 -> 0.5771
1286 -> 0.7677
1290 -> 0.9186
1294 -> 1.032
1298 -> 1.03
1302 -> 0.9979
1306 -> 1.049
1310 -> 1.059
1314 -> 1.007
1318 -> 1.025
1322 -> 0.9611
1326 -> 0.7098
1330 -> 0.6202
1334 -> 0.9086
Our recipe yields 8.3 km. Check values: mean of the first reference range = 1.15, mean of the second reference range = 0.993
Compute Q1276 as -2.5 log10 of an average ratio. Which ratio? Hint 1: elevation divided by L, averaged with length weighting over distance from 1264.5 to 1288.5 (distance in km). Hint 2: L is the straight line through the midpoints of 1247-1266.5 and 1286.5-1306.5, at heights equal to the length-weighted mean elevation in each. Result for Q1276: 0.46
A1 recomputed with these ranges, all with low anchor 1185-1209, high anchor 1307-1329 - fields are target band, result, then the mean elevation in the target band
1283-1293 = 0.9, 0.835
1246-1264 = -3.7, 1.07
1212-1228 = -4.8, 1.12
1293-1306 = -1.3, 1.02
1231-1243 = -3.8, 1.16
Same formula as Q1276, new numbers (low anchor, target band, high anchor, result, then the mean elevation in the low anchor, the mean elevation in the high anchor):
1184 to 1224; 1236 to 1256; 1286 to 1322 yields -0.165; 0.934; 0.998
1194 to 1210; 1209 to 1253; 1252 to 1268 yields -0.130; 0.972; 1.03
